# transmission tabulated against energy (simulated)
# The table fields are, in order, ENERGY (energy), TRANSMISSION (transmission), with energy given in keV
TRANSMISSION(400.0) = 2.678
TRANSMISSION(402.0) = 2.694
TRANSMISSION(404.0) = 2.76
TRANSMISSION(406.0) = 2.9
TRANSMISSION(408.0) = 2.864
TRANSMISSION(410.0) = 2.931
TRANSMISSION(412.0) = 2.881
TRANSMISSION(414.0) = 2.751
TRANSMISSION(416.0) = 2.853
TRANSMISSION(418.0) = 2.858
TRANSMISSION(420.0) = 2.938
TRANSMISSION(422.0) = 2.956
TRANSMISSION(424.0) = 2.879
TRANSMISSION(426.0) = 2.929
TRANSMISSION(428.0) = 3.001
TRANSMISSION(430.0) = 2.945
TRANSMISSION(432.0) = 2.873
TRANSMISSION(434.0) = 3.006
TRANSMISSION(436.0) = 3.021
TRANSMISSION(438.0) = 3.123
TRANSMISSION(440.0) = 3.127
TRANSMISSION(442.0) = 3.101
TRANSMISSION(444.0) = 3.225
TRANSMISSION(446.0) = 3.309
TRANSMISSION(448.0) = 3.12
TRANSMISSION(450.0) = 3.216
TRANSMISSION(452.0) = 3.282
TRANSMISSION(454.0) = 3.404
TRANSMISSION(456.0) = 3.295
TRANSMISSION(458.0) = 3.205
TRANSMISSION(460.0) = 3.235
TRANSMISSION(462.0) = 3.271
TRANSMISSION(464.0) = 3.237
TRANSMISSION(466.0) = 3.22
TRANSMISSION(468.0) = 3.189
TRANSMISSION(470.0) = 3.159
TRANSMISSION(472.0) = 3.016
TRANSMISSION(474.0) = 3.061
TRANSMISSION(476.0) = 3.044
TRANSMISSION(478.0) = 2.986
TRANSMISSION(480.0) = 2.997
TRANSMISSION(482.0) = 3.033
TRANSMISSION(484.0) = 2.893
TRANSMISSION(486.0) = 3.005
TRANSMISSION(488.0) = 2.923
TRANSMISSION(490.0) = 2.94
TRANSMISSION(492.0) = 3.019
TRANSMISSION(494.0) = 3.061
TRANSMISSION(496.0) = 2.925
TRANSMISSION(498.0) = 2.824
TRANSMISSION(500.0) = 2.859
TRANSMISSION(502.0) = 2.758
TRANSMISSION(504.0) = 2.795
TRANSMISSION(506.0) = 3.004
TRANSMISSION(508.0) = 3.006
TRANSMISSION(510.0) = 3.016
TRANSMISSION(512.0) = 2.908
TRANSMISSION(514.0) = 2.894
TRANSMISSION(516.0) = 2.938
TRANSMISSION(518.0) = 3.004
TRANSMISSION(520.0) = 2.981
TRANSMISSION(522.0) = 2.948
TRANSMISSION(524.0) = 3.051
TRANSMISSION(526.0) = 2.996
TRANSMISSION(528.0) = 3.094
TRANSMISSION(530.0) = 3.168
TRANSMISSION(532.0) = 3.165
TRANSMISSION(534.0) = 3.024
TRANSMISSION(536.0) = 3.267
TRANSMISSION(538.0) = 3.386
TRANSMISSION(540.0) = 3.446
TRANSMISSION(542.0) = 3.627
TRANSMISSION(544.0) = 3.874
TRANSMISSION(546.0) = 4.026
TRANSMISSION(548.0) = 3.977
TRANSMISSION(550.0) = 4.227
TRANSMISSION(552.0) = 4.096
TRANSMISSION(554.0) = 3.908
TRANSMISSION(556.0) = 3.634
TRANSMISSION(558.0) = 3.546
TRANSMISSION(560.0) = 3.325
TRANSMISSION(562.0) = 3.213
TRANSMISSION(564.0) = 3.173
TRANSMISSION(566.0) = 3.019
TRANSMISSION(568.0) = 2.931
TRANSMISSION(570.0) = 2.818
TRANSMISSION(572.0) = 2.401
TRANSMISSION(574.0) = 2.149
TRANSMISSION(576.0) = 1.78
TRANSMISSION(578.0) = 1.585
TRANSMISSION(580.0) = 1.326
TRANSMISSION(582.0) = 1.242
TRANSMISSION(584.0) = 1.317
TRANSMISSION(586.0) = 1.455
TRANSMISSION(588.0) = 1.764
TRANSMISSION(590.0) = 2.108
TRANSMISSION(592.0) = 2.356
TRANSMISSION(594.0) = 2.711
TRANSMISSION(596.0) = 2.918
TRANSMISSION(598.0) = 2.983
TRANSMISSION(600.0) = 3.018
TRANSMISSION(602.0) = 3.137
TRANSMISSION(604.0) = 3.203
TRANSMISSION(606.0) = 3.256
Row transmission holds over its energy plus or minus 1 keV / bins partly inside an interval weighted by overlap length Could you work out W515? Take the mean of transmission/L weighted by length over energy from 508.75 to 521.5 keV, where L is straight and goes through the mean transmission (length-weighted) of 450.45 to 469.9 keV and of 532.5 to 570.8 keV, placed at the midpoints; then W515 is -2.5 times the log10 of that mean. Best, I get 0.15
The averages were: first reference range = 3.25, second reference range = 3.5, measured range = 2.96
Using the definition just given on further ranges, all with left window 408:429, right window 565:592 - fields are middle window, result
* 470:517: -0.192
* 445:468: -0.208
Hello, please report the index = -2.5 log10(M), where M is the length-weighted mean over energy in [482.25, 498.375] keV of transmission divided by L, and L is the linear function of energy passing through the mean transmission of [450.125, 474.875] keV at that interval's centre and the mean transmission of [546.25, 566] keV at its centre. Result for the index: 0.13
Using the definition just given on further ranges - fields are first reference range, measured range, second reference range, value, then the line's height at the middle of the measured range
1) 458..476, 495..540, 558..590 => -0.104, 2.74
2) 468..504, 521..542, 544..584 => -0.077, 2.96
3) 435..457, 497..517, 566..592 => -0.105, 2.64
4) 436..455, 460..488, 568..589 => -0.063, 2.91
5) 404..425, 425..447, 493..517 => -0.064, 2.88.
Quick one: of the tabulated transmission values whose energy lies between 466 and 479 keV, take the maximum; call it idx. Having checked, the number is 3.22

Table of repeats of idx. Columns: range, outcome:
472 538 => 3.386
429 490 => 3.404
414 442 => 3.127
